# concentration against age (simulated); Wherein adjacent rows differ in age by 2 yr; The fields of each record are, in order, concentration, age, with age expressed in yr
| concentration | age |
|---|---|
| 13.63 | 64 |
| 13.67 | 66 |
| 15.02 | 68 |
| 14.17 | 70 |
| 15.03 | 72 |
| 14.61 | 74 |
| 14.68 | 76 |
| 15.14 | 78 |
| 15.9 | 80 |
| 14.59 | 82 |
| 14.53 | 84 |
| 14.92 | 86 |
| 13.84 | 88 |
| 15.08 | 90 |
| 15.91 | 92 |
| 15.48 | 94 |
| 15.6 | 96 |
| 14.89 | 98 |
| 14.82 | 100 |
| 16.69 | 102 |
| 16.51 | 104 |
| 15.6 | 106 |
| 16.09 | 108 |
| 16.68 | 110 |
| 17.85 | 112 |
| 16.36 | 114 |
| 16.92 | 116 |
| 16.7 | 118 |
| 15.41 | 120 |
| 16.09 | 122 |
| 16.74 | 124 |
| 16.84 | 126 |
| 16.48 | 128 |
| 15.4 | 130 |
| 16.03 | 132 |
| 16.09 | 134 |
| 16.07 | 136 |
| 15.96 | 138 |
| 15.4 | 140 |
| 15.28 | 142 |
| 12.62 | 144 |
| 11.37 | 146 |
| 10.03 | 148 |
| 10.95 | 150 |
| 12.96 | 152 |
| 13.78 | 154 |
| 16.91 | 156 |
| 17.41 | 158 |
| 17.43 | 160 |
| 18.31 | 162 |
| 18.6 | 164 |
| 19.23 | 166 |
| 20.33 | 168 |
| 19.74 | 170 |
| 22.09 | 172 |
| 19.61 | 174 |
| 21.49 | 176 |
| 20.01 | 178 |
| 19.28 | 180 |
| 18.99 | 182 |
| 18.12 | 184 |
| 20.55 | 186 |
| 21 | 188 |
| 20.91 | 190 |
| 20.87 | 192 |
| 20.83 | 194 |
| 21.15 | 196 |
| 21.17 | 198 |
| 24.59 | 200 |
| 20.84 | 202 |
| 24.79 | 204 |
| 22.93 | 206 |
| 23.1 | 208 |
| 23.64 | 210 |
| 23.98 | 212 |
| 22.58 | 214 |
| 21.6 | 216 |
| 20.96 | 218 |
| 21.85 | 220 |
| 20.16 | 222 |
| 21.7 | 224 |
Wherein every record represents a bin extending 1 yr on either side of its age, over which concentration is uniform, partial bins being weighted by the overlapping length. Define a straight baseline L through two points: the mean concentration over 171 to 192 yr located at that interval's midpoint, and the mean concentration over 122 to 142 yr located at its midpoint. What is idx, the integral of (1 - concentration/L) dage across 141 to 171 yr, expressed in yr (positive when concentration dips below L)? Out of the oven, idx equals 4.2 yr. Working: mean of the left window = 16.1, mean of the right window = 20.2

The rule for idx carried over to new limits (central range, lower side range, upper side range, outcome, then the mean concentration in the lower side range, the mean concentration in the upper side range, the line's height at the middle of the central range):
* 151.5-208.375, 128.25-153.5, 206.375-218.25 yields -3.30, 14.1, 22.8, 18.8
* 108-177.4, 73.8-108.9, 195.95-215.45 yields 8.27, 15.3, 22.9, 18.7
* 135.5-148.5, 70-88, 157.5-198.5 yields 2.98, 14.8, 19.9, 18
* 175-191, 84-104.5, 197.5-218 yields 0.88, 15.3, 22.9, 21.2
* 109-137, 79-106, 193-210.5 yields 1.44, 15.3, 22.5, 17.3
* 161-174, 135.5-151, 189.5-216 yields -2.01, 13.4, 22.4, 17.1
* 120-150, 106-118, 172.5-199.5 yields 4.85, 16.7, 20.4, 17.8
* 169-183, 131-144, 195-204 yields -0.34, 15.6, 22.3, 19.7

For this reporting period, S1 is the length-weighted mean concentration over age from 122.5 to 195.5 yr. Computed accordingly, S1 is 17.3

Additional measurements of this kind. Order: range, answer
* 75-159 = 15.3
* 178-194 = 20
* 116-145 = 15.8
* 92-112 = 15.9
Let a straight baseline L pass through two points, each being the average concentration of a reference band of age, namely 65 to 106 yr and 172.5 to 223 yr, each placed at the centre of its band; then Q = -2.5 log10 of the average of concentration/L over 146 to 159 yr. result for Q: 0.36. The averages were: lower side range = 15.1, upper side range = 21.4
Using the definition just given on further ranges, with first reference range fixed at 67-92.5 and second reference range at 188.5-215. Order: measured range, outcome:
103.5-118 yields 0.01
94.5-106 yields 0.03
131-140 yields 0.15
